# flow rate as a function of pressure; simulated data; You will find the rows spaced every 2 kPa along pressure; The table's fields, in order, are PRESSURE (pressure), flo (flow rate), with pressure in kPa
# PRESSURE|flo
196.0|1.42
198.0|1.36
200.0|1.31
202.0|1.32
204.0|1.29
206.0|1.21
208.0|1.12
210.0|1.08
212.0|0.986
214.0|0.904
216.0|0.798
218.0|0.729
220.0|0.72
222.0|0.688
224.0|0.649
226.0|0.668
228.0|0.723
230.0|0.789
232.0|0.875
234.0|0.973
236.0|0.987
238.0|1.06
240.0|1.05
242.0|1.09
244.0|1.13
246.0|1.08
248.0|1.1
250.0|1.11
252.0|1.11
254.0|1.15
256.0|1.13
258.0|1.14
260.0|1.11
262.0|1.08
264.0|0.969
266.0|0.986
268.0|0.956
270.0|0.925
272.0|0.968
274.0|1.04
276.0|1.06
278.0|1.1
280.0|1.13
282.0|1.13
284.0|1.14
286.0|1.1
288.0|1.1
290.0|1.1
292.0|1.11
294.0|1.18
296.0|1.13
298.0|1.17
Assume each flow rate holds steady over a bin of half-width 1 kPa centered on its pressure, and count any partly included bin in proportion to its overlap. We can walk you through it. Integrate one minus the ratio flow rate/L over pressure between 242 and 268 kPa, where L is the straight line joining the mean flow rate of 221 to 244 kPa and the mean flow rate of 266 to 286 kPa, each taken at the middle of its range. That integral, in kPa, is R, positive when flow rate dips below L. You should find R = -3.2 kPa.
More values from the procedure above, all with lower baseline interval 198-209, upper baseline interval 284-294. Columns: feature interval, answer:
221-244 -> 6.25 kPa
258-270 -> 1.40 kPa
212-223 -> 3.99 kPa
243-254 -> 0.68 kPa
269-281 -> 1.06 kPa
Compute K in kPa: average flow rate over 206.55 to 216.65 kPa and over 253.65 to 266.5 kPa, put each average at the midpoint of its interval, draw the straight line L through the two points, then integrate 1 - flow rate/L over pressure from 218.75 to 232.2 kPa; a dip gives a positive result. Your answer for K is 3.93 kPa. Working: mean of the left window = 0.994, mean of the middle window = 0.722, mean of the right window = 1.08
